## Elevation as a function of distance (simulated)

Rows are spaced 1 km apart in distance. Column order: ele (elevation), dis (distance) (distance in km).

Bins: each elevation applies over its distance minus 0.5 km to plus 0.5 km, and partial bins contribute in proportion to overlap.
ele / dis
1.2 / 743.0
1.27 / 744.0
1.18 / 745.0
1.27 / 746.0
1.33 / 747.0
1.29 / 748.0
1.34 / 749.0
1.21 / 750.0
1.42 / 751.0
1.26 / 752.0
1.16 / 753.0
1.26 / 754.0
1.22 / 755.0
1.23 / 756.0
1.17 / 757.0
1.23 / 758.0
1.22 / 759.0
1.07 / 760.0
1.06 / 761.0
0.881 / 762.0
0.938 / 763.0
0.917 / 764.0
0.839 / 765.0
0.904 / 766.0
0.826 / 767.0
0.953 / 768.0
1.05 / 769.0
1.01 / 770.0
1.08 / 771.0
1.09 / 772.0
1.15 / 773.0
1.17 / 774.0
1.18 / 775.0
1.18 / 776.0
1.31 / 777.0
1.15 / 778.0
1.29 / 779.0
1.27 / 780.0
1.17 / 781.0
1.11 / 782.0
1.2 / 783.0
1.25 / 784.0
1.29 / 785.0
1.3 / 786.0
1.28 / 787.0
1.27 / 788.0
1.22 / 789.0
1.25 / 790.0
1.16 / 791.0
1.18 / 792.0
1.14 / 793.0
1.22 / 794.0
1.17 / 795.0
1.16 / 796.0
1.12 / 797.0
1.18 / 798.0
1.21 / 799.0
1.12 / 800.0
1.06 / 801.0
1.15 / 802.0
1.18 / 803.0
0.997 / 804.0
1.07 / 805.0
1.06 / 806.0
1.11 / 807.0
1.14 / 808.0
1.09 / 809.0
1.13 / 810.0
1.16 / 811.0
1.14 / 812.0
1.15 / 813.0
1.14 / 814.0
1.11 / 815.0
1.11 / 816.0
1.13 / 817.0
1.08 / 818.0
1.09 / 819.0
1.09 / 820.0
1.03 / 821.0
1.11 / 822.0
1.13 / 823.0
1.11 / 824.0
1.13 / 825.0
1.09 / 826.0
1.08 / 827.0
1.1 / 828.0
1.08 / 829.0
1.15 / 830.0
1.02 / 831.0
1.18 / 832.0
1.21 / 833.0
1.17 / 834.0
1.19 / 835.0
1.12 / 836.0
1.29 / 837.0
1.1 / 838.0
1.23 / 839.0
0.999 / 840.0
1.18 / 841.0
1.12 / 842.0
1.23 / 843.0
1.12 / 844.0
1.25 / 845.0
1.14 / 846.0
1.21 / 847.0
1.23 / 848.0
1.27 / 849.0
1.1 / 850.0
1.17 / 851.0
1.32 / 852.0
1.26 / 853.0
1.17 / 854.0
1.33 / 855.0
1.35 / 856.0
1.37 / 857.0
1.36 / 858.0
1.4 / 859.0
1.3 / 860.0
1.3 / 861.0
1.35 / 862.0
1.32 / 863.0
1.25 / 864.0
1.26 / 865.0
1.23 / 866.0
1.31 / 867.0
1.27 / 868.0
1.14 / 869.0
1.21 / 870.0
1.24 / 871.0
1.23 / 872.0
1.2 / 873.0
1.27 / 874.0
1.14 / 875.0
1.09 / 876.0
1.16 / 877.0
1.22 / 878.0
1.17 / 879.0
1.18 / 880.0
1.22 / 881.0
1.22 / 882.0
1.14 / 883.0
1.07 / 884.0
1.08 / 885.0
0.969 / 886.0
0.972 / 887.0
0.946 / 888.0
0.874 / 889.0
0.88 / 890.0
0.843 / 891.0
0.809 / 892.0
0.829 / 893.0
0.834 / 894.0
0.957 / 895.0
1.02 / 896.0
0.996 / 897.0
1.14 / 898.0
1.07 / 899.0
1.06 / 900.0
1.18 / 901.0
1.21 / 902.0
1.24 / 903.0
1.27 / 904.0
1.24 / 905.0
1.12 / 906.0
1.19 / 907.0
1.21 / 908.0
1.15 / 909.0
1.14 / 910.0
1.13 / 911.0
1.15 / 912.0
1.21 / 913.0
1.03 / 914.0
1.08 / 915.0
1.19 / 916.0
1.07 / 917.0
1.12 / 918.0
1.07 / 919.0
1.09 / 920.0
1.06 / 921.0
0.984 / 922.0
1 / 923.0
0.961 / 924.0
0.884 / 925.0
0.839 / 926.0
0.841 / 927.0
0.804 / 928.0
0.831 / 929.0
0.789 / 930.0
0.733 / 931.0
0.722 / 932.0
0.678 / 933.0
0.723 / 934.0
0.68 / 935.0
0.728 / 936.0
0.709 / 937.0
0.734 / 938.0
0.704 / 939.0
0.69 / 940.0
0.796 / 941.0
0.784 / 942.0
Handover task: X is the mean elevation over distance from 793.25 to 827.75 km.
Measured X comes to 1.12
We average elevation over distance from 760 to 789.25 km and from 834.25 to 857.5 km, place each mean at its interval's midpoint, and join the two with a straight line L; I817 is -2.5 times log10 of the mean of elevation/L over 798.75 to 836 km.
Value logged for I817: 0.05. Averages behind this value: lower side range 1.11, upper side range 1.21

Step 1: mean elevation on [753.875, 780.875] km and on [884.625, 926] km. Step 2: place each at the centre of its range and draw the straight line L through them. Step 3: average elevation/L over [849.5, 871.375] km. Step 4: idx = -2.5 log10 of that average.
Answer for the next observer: -0.19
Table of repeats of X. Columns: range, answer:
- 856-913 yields 1.15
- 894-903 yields 1.07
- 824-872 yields 1.21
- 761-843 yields 1.13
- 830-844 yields 1.16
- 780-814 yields 1.17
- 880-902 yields 1.01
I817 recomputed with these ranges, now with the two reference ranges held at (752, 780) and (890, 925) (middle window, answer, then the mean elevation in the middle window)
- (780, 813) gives -0.070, 1.17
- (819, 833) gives -0.015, 1.1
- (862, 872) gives -0.160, 1.25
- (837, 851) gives -0.084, 1.17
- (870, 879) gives -0.109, 1.19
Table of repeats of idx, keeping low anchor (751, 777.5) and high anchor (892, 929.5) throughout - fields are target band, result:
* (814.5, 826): -0.02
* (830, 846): -0.08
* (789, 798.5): -0.09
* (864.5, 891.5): -0.06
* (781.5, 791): -0.14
